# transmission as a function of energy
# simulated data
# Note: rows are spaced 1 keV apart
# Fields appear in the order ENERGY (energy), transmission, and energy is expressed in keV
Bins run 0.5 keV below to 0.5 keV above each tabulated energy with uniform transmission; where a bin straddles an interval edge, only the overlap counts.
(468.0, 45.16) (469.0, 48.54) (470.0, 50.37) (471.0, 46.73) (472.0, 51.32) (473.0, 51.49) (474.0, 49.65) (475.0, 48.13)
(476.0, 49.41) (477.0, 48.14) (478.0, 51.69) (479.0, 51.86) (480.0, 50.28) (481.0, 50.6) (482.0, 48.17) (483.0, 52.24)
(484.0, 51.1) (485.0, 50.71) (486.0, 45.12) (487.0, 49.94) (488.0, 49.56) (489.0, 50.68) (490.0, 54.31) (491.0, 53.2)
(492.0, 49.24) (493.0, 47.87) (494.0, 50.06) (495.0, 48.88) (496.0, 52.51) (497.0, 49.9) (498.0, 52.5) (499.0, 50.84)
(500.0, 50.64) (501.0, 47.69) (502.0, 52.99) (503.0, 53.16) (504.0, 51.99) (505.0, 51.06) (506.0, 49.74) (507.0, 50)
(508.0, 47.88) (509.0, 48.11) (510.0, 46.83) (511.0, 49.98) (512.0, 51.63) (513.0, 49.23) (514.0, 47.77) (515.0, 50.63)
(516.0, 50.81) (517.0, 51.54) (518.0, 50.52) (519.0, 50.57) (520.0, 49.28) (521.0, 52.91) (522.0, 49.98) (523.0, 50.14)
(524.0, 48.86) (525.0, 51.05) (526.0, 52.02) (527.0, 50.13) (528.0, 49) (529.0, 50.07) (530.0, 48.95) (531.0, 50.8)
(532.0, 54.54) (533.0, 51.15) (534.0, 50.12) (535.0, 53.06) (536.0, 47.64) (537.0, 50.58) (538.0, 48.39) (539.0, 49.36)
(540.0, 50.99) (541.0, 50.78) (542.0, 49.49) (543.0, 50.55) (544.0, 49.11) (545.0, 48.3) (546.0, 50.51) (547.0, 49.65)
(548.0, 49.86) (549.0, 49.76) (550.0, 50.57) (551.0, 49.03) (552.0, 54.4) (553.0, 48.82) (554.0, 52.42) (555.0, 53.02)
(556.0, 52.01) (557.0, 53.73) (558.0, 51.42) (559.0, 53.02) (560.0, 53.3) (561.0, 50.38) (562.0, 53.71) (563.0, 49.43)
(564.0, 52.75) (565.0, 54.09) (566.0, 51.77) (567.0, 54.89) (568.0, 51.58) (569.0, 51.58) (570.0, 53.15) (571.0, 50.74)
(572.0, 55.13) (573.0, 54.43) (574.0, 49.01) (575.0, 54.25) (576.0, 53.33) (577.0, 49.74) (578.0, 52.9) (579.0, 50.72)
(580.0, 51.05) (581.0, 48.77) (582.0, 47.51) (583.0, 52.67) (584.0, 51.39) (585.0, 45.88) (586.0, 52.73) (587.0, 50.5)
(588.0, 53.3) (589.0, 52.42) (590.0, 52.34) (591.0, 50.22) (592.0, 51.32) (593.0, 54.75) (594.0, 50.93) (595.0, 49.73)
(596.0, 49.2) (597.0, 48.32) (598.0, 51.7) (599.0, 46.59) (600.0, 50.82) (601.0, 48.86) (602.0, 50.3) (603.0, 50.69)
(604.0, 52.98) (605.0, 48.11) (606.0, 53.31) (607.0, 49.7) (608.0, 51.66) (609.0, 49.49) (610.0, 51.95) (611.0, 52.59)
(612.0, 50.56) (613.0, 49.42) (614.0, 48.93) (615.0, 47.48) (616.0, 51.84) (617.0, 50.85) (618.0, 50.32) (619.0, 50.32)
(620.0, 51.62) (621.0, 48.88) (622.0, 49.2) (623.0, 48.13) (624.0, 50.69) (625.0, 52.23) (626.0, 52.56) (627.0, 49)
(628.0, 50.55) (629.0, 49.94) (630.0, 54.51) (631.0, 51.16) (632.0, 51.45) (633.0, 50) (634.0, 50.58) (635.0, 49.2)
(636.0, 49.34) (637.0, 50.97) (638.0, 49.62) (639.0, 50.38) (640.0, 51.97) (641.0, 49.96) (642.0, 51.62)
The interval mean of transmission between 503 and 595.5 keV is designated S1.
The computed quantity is 50.9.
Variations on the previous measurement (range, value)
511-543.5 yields 50.4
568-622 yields 50.9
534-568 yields 51.1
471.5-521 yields 50.3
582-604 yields 50.7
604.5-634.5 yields 50.6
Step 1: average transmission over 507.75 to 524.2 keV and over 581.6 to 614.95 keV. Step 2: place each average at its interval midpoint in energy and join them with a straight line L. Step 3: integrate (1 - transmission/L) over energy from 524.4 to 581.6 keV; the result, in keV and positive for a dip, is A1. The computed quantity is -1.2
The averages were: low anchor 49.9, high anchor 50.6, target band 51.2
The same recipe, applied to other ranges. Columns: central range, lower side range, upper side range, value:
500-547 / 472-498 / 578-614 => 0.2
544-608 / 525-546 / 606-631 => -1.0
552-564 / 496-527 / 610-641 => -0.4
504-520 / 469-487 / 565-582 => 0.2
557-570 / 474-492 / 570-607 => -0.4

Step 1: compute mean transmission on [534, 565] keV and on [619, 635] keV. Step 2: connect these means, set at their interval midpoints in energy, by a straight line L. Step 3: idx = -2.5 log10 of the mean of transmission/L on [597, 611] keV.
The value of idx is 0.01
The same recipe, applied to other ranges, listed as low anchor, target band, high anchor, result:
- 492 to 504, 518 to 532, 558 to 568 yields 0.020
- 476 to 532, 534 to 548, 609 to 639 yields 0.010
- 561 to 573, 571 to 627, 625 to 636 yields 0.020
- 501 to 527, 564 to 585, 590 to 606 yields -0.030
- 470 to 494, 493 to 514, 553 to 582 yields 0.009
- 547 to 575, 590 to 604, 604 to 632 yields 0.015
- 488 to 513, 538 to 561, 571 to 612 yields -0.002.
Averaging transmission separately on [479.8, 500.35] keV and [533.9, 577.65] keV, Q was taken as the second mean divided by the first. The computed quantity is 1.02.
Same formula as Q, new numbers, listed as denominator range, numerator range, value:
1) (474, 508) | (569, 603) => 1.01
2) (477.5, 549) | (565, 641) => 1.01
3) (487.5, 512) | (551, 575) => 1.04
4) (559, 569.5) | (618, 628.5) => 0.96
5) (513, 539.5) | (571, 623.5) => 1.01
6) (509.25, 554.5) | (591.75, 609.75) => 1.00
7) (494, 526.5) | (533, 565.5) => 1.01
